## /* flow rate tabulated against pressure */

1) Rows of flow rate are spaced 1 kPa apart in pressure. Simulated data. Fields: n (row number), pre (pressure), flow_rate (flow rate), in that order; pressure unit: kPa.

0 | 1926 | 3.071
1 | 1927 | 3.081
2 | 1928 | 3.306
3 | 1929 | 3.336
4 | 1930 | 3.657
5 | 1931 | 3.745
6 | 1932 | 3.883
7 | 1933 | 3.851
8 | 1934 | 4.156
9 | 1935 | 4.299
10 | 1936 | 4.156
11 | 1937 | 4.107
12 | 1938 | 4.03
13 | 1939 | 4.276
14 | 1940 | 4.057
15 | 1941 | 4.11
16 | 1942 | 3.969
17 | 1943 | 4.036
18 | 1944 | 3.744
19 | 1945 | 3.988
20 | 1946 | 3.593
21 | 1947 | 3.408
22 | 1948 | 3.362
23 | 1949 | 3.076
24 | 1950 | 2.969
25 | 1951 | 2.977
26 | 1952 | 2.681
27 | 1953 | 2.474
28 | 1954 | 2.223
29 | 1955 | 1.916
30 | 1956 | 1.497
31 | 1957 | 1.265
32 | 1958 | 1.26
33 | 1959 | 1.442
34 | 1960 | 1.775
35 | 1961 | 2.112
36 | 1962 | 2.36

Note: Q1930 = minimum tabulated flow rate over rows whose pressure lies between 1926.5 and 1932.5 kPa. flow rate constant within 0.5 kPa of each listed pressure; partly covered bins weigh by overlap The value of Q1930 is 3.081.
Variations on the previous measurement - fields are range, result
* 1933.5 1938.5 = 4.03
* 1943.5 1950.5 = 2.969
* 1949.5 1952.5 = 2.681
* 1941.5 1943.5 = 3.969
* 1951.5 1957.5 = 1.265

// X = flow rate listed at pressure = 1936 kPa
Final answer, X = 4.156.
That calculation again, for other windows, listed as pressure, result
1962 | 2.36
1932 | 3.883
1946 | 3.593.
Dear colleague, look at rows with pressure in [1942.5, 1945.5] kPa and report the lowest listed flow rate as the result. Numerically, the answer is 3.744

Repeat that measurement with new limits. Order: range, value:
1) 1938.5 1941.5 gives 4.057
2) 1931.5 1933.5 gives 3.851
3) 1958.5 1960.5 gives 1.442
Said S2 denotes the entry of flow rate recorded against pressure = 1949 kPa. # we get 3.076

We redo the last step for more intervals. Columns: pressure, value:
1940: 4.057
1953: 2.474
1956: 1.497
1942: 3.969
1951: 2.977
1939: 4.276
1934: 4.156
